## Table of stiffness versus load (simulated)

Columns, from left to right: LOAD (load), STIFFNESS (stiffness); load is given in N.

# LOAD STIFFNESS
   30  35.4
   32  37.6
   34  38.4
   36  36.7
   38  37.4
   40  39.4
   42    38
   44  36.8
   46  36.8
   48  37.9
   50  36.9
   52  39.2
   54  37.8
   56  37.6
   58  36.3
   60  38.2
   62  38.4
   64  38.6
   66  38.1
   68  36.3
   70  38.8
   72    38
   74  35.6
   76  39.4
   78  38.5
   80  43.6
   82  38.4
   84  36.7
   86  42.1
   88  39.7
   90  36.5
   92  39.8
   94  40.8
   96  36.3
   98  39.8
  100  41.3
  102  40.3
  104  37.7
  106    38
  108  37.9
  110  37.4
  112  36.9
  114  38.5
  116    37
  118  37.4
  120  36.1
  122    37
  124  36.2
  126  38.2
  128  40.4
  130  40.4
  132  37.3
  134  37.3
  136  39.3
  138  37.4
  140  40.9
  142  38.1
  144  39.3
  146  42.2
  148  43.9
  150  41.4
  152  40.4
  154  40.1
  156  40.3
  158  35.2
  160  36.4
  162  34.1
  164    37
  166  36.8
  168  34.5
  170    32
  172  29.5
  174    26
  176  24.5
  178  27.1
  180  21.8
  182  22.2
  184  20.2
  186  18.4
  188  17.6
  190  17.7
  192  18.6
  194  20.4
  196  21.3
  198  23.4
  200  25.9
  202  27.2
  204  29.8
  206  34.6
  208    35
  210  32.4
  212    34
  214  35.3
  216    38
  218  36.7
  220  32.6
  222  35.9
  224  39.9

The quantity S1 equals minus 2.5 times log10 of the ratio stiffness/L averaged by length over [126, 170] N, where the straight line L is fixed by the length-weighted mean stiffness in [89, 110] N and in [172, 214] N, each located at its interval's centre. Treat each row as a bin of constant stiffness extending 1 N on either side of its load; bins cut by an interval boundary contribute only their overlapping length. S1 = -0.21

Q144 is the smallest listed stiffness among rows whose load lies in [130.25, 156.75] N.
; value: 37.3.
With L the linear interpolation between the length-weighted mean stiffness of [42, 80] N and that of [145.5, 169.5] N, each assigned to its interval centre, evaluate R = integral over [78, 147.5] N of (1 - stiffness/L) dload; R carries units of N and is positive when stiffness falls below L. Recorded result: -1.1 N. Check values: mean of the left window 37.9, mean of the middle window 38.7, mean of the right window 38.3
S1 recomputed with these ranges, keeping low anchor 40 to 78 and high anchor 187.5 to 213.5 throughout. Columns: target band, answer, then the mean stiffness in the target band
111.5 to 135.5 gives -0.162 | 37.8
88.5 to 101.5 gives -0.126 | 39.2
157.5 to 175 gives -0.150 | 33.5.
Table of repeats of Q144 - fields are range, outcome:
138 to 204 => 17.6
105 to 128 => 36.1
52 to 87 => 35.6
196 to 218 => 21.3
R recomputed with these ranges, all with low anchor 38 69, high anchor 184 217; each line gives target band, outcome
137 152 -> -4.7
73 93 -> -2.0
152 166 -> -3.6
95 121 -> -3.4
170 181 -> 0.9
